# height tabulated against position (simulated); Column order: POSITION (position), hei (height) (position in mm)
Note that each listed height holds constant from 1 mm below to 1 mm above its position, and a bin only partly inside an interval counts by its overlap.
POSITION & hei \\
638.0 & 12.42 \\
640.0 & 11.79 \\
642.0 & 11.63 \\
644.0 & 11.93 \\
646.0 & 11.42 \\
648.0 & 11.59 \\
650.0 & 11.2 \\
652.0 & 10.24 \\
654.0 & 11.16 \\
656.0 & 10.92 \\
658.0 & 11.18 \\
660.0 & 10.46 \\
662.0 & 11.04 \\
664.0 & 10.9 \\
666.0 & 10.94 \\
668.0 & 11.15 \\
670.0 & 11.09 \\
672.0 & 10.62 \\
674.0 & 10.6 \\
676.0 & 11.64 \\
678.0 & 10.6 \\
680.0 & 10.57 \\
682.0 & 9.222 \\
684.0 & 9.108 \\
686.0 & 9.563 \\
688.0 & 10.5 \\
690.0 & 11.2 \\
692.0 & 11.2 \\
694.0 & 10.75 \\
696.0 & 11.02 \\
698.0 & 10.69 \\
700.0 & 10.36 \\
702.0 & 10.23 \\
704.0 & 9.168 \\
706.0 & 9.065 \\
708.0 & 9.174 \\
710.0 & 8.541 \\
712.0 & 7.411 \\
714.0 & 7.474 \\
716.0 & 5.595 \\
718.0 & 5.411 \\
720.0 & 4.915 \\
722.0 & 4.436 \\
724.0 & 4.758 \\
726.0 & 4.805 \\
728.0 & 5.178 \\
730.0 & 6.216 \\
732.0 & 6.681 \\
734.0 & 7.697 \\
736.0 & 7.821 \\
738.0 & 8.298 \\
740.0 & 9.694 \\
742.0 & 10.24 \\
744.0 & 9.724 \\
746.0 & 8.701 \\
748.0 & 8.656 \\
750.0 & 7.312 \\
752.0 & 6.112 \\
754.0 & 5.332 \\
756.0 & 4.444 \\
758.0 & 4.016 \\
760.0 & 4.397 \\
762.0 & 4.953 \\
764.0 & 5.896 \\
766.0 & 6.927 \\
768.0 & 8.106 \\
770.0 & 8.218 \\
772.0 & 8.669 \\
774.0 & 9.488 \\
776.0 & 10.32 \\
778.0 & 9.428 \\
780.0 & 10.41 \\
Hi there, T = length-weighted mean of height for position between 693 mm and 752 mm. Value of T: 7.9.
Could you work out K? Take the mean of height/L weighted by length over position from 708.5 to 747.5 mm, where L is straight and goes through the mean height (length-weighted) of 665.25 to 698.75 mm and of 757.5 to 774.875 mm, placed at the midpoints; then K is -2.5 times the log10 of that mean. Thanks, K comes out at 0.189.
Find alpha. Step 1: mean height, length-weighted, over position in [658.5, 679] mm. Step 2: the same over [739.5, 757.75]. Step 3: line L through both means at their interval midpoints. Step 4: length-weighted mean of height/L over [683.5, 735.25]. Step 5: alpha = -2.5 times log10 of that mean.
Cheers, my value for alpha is 0.15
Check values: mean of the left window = 10.9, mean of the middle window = 8.11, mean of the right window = 7.59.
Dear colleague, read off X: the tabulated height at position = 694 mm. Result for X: 10.75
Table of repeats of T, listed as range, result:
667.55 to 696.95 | 10.6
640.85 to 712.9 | 10.5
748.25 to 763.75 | 5.42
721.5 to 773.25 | 6.85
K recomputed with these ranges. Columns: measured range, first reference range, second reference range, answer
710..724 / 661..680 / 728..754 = 0.44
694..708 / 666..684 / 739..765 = -0.08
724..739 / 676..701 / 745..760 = 0.16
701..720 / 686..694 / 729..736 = 0.15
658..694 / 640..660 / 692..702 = 0.03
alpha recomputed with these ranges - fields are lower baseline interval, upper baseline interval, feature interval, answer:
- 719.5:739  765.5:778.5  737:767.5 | 0.06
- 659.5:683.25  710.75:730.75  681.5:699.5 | -0.19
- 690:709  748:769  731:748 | -0.19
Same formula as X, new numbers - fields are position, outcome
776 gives 10.32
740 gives 9.694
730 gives 6.216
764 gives 5.896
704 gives 9.168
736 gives 7.821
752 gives 6.112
